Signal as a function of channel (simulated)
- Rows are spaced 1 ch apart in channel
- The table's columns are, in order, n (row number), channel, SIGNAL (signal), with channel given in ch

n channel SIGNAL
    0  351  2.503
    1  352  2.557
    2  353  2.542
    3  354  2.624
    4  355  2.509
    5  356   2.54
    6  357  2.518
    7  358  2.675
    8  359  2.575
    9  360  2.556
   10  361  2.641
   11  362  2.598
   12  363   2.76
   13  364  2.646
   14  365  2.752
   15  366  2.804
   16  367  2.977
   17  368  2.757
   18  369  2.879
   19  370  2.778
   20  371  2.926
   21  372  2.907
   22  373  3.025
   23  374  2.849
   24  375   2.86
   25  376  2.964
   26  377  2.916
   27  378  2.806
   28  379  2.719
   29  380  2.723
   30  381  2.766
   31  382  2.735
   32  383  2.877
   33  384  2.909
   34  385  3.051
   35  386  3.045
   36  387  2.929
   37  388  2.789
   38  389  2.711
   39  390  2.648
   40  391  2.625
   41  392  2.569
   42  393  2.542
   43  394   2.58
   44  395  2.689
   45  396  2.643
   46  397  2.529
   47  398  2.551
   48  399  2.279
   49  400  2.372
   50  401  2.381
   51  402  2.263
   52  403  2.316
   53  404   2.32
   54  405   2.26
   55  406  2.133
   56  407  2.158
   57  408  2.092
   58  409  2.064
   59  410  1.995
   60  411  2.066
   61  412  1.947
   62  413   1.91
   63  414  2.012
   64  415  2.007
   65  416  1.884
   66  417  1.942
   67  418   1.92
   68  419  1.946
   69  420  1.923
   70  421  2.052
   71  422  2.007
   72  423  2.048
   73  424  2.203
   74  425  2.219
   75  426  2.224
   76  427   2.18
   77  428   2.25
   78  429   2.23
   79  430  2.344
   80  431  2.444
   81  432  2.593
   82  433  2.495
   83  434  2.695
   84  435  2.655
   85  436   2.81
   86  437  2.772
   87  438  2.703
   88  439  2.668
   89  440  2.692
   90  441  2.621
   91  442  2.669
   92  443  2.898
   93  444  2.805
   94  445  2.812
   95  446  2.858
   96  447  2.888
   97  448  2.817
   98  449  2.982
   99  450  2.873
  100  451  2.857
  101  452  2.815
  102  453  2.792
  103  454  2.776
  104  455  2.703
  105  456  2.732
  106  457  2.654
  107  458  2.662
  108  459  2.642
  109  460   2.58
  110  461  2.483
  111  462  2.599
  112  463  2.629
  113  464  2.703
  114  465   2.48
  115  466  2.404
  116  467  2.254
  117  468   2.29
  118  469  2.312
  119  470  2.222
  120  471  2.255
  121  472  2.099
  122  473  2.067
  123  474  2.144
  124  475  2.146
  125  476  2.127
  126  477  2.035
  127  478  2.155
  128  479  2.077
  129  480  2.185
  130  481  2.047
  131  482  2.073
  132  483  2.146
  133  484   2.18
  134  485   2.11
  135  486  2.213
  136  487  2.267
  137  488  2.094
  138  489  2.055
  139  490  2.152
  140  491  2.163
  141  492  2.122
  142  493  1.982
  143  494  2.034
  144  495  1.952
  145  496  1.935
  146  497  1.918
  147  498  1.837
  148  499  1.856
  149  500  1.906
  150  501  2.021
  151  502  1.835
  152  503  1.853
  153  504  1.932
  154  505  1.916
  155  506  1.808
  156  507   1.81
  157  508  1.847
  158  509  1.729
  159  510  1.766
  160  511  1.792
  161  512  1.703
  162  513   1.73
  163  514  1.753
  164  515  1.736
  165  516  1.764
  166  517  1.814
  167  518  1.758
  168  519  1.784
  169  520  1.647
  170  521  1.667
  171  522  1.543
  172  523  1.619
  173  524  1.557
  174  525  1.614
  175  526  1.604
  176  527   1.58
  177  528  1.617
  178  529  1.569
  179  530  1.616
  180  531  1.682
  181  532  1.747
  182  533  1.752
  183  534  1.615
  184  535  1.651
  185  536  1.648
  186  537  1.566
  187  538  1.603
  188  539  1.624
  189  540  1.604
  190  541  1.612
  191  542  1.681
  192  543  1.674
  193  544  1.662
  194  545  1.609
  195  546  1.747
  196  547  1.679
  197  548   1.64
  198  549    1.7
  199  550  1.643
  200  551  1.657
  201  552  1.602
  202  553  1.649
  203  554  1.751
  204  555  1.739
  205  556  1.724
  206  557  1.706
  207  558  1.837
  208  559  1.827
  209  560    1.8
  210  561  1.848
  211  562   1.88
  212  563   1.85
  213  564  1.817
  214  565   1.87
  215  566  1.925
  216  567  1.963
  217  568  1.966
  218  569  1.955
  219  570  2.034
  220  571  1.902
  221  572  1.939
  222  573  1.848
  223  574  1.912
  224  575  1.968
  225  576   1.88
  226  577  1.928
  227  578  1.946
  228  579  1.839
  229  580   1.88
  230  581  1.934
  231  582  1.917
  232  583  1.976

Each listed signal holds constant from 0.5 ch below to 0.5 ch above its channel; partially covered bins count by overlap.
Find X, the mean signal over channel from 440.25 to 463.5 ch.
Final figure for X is 2.74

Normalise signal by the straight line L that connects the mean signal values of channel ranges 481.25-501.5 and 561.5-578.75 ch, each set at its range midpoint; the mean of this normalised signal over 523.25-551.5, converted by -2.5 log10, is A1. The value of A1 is 0.20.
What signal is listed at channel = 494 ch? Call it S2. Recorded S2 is 2.034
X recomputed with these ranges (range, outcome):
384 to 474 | 2.46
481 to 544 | 1.81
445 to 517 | 2.22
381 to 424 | 2.35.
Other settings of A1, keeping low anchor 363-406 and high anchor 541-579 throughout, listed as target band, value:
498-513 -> 0.14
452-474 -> -0.09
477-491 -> 0.03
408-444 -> 0.09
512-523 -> 0.18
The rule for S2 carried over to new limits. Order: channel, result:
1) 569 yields 1.955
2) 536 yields 1.648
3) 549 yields 1.7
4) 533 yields 1.752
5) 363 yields 2.76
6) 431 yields 2.444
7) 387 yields 2.929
